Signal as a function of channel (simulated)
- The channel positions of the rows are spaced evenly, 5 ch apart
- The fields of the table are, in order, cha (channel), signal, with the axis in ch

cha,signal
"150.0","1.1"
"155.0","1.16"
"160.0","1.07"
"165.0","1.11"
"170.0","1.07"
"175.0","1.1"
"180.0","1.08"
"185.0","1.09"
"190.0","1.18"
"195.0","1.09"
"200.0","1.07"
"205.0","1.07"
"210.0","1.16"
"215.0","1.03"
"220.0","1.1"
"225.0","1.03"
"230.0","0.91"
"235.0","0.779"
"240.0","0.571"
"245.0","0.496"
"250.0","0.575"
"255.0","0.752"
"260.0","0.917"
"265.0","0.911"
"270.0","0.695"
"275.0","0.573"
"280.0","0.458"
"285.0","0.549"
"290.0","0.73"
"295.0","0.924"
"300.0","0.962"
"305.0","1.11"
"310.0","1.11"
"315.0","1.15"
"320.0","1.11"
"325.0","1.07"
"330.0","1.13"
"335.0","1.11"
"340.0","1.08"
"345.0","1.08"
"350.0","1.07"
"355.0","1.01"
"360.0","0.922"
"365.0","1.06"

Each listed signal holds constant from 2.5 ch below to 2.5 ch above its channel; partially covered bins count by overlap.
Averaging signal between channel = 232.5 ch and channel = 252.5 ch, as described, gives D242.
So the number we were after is 0.605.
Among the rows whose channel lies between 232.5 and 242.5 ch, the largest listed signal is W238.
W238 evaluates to 0.779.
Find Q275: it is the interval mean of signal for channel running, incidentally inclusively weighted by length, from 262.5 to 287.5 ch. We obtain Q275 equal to 0.637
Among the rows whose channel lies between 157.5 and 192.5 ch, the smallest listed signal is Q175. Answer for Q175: 1.07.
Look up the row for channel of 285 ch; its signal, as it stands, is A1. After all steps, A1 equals 0.549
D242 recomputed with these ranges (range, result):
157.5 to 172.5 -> 1.08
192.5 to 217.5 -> 1.08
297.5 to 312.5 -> 1.06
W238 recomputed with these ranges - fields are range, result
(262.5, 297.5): 0.924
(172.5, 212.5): 1.18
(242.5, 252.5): 0.575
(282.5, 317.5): 1.15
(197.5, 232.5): 1.16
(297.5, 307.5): 1.11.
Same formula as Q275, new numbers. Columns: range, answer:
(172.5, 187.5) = 1.09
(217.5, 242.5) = 0.878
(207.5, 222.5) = 1.1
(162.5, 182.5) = 1.09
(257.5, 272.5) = 0.841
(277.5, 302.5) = 0.725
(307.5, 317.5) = 1.13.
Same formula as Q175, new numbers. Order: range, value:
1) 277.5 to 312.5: 0.458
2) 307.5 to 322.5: 1.11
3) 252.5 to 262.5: 0.752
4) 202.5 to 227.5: 1.03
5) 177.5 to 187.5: 1.08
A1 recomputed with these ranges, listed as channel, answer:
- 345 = 1.08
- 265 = 0.911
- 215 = 1.03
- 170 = 1.07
